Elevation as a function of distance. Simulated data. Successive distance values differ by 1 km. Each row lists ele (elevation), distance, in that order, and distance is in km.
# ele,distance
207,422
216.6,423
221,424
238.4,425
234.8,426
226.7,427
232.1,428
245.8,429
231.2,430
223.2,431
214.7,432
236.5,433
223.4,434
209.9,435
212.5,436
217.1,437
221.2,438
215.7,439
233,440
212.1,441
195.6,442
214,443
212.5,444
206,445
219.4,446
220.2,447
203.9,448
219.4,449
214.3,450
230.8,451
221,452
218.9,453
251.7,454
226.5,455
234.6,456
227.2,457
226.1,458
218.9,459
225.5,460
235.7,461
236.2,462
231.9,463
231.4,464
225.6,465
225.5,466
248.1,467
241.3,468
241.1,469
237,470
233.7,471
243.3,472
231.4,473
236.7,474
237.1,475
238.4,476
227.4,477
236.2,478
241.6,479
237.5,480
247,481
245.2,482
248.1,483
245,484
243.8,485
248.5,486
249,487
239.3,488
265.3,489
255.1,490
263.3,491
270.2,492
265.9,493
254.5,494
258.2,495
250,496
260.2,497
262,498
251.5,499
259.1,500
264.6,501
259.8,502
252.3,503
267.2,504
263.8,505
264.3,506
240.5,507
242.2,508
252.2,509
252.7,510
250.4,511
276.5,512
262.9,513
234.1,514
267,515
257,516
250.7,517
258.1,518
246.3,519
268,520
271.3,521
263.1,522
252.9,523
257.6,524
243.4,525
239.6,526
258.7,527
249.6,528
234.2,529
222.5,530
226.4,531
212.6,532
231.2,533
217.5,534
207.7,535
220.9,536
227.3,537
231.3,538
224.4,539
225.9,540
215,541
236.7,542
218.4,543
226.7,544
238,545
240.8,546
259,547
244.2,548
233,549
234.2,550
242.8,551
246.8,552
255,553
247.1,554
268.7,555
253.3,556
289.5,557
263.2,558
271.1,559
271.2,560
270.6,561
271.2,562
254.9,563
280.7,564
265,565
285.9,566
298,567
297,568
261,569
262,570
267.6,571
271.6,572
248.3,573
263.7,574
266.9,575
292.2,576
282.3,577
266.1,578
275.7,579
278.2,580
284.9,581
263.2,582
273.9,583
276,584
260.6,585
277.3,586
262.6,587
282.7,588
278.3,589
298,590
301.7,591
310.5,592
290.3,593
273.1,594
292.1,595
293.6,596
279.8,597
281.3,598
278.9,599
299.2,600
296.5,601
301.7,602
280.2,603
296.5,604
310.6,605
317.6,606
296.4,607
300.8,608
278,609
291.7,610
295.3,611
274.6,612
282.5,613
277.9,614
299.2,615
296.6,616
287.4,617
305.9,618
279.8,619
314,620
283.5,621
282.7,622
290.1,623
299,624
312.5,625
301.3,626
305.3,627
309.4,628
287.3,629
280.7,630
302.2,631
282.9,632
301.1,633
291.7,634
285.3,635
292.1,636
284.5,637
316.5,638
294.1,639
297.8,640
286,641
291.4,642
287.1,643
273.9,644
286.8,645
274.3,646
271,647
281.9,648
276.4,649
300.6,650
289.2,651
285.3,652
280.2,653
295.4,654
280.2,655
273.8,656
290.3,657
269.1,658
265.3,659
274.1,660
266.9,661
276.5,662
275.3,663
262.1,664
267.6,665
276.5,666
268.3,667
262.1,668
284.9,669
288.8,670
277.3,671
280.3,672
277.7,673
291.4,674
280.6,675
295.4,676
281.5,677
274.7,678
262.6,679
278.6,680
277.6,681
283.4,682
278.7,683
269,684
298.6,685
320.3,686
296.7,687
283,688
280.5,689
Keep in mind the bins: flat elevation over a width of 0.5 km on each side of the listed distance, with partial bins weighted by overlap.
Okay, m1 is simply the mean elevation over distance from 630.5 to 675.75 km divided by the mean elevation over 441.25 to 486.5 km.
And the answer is 1.2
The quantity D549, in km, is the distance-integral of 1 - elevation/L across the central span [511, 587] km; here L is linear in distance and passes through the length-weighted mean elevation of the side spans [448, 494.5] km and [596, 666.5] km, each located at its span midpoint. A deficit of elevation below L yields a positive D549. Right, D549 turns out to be 2.3 km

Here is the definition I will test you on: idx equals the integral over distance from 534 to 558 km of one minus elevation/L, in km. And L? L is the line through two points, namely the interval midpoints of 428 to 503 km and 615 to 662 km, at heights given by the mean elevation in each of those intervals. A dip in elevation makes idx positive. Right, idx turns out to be 2.00 km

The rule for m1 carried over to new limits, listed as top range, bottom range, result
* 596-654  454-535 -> 1.19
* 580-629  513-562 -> 1.18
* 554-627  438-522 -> 1.17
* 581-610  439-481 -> 1.26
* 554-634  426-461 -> 1.28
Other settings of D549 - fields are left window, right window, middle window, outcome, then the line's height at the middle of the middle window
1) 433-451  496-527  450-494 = -1.1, 233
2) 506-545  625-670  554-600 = -2.9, 260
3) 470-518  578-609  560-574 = 0.3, 277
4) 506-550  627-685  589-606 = -1.9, 264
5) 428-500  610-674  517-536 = 0.8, 252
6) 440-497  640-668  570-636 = -5.0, 267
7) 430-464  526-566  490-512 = -2.3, 234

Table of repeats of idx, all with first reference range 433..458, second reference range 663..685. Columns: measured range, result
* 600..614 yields -1.78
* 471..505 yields -2.89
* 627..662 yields -2.10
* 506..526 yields -1.47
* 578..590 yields -0.94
